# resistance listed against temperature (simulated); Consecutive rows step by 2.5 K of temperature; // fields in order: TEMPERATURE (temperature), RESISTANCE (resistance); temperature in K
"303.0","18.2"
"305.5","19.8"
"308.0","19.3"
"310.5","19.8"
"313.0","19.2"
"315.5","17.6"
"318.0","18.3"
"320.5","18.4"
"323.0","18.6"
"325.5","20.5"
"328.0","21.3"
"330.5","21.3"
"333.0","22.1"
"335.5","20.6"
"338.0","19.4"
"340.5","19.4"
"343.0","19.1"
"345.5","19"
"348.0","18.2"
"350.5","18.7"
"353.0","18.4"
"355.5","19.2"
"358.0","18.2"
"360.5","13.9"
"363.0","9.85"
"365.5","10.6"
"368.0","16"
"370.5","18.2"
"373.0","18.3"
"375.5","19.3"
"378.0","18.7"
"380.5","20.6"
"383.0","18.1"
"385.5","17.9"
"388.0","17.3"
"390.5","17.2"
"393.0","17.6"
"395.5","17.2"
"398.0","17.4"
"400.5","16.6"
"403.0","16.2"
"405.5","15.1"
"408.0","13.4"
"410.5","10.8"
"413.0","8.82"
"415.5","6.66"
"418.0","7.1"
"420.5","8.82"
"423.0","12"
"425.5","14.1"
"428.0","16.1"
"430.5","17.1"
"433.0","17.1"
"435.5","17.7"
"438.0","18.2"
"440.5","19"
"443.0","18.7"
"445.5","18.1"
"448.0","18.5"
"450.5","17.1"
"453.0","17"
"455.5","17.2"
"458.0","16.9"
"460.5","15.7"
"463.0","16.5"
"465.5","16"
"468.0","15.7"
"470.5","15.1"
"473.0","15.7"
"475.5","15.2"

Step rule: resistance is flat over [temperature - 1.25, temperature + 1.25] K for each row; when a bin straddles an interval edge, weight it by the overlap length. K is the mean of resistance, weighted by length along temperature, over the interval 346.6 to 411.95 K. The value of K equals 16.6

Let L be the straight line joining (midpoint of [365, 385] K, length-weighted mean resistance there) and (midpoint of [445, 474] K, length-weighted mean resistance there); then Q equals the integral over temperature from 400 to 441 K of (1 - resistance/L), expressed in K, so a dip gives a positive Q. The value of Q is 8.2 K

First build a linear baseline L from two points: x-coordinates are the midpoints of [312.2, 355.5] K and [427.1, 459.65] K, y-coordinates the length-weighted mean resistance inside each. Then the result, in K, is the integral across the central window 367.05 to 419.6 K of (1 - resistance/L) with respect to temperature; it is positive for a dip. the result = 8.2 K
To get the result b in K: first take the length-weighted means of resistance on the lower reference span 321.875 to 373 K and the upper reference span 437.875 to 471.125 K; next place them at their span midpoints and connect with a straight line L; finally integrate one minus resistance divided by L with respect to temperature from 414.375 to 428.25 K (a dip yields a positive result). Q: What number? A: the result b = 5.6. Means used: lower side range 18.1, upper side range 17.1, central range 10.5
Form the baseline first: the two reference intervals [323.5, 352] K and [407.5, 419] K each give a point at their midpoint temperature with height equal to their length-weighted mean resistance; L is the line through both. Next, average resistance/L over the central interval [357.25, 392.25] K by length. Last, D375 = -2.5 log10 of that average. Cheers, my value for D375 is -0.16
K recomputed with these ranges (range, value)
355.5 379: 16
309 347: 19.6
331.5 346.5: 20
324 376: 18.2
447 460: 17.2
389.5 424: 13.2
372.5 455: 15.9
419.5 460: 16.5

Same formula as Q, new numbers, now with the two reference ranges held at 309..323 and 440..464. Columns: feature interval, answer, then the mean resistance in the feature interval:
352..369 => 2.95 K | 15.1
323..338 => -1.83 K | 20.8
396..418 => 6.08 K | 12.9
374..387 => -0.57 K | 18.9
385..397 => 0.38 K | 17.4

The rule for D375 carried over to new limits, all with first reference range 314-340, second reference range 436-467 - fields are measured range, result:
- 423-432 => 0.17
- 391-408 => 0.12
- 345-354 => 0.05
